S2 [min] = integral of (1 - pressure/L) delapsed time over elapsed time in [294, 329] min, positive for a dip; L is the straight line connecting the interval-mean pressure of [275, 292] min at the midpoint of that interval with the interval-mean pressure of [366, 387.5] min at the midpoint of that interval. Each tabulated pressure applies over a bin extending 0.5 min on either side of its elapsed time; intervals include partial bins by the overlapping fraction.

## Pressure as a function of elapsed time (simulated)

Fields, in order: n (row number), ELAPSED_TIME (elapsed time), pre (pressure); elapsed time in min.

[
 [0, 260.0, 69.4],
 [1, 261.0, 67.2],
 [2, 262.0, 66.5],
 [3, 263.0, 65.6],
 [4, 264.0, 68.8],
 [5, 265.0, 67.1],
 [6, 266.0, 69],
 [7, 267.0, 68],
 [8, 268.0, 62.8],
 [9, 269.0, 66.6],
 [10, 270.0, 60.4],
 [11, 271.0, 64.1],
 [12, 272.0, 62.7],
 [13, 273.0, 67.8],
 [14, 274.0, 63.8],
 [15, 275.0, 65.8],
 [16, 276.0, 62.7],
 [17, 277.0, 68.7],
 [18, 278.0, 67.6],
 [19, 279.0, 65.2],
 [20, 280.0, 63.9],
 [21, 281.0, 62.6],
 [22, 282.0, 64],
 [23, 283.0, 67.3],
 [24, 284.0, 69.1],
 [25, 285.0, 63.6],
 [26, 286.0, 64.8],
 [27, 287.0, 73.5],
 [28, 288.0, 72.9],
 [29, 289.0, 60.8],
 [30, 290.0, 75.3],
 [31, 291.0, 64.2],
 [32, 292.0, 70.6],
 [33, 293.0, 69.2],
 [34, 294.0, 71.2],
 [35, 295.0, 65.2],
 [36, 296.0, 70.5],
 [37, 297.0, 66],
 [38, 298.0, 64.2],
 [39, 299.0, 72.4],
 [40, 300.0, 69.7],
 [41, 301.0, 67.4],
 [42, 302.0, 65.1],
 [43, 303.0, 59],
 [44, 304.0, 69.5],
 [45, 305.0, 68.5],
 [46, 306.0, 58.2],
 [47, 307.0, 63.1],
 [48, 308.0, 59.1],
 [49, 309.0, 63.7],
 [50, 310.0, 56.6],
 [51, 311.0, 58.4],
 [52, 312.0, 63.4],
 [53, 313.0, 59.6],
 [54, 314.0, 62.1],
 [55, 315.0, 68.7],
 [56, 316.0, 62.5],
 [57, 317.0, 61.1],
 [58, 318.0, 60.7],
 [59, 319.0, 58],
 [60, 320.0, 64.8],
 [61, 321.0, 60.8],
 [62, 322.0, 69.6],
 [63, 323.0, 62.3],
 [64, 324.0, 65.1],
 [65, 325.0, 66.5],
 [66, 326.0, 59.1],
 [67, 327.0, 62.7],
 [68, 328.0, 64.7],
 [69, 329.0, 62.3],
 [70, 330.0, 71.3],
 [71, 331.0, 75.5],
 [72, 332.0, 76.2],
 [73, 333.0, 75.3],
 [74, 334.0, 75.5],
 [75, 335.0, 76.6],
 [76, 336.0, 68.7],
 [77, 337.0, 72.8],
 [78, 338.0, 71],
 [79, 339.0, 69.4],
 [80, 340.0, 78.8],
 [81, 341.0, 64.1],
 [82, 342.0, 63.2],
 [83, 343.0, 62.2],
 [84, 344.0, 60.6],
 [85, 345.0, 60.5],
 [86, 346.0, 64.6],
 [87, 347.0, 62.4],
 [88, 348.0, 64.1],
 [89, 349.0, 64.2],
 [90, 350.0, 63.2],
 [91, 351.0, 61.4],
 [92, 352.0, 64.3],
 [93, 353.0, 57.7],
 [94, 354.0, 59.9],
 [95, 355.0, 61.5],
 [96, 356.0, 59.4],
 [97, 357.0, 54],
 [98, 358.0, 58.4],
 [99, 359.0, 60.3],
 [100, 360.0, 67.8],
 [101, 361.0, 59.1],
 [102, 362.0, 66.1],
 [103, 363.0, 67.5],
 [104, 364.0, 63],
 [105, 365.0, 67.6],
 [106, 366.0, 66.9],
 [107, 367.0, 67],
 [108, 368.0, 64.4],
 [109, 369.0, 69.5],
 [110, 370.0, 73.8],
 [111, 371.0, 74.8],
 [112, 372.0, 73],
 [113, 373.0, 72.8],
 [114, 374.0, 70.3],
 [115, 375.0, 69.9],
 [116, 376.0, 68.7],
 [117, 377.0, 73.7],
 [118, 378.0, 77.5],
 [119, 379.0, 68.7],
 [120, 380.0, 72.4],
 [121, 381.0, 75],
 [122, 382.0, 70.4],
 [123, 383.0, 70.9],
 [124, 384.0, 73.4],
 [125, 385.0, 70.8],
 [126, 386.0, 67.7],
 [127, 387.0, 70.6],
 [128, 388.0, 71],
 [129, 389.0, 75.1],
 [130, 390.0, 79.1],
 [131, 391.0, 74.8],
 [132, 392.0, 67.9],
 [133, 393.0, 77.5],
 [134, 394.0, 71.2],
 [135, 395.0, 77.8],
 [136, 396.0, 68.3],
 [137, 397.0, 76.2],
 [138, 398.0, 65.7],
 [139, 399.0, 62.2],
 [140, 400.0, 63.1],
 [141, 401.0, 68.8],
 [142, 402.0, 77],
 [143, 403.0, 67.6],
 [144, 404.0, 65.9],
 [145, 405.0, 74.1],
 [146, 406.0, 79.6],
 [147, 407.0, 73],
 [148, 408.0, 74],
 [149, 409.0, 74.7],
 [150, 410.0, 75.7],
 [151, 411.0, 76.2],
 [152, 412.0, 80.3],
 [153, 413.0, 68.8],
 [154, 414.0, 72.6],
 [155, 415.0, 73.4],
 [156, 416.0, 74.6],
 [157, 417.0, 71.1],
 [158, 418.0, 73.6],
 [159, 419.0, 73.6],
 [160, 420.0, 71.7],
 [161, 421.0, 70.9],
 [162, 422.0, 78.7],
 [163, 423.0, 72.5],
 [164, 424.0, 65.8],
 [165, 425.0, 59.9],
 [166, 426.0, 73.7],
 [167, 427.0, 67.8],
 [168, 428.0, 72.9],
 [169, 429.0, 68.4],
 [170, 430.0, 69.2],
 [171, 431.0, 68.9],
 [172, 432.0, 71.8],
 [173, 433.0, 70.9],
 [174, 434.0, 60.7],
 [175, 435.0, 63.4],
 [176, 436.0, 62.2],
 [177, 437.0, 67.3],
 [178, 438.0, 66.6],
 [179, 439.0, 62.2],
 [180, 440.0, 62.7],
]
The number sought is 2.1 min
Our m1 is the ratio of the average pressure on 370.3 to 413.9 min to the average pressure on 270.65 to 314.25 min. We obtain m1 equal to 1.1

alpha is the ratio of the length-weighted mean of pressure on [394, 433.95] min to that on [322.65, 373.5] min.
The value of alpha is 1.08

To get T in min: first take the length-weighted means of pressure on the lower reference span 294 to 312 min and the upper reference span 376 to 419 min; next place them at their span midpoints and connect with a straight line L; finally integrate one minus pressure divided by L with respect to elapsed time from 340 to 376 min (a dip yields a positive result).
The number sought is 2.3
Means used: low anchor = 64.7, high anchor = 72.4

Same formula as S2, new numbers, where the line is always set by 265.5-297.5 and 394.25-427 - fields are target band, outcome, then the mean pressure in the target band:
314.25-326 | 0.8 min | 63.4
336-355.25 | 1.3 min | 64.7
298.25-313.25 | 0.9 min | 63.7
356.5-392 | 0.5 min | 69.3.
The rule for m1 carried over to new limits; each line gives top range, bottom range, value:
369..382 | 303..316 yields 1.16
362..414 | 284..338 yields 1.08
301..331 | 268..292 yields 0.96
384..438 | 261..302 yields 1.07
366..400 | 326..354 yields 1.07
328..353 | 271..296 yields 1.01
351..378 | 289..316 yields 1.01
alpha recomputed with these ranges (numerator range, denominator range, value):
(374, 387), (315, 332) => 1.11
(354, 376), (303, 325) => 1.05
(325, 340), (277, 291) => 1.05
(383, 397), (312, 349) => 1.10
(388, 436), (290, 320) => 1.11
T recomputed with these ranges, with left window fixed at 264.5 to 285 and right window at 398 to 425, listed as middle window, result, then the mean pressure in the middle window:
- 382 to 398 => -0.4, 72.5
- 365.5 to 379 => -0.2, 70.9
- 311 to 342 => 0.5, 66.8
